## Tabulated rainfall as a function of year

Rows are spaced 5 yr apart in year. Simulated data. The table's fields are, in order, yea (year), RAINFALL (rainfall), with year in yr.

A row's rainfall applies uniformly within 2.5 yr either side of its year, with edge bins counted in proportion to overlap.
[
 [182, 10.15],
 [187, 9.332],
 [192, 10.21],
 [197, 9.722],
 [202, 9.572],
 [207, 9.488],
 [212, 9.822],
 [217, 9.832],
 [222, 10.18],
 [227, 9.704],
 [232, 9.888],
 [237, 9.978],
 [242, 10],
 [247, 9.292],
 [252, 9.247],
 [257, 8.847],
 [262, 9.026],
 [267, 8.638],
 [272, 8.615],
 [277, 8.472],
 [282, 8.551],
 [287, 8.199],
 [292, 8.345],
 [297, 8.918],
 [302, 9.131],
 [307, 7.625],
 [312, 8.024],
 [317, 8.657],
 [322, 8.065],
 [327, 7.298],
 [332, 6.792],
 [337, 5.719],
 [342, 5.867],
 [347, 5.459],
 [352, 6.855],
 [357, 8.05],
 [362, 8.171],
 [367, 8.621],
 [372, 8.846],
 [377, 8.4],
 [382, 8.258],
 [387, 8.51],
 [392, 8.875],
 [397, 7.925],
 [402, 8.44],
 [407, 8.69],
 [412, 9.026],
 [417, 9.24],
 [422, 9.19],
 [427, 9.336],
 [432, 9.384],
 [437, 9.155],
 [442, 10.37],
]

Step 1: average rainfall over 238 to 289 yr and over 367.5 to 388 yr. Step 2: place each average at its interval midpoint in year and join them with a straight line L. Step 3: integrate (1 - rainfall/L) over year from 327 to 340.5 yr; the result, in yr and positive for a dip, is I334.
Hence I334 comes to 3.5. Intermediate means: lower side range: 8.93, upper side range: 8.51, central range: 6.42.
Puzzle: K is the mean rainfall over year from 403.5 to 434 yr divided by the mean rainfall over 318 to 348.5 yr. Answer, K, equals 1.4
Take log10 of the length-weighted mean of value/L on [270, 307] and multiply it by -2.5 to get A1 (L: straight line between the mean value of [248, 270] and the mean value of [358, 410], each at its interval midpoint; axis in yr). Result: 0.04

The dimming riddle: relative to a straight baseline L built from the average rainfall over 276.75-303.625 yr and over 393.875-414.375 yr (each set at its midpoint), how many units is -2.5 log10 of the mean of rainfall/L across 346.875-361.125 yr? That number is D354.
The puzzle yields 0.19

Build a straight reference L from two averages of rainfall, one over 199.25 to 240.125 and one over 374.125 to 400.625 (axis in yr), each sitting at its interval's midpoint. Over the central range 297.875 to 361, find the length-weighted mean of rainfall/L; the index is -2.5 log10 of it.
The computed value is 0.21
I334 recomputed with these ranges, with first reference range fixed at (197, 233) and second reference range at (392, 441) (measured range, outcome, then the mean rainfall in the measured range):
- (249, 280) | 2.5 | 8.81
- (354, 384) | 2.6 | 8.37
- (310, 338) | 5.5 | 7.51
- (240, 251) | 0.1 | 9.58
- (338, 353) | 5.4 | 5.95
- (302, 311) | 1.2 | 8.11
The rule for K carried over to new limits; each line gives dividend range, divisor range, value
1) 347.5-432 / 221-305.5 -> 0.93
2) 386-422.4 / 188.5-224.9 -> 0.89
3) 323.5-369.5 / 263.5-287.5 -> 0.82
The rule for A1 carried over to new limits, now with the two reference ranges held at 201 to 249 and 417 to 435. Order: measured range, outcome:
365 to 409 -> 0.11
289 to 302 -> 0.11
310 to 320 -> 0.15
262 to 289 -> 0.13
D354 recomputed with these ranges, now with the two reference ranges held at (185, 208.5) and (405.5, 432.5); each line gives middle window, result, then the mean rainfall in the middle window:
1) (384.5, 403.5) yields 0.094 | 8.44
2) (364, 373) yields 0.070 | 8.68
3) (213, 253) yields -0.022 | 9.79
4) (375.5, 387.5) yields 0.107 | 8.37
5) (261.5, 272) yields 0.091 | 8.74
